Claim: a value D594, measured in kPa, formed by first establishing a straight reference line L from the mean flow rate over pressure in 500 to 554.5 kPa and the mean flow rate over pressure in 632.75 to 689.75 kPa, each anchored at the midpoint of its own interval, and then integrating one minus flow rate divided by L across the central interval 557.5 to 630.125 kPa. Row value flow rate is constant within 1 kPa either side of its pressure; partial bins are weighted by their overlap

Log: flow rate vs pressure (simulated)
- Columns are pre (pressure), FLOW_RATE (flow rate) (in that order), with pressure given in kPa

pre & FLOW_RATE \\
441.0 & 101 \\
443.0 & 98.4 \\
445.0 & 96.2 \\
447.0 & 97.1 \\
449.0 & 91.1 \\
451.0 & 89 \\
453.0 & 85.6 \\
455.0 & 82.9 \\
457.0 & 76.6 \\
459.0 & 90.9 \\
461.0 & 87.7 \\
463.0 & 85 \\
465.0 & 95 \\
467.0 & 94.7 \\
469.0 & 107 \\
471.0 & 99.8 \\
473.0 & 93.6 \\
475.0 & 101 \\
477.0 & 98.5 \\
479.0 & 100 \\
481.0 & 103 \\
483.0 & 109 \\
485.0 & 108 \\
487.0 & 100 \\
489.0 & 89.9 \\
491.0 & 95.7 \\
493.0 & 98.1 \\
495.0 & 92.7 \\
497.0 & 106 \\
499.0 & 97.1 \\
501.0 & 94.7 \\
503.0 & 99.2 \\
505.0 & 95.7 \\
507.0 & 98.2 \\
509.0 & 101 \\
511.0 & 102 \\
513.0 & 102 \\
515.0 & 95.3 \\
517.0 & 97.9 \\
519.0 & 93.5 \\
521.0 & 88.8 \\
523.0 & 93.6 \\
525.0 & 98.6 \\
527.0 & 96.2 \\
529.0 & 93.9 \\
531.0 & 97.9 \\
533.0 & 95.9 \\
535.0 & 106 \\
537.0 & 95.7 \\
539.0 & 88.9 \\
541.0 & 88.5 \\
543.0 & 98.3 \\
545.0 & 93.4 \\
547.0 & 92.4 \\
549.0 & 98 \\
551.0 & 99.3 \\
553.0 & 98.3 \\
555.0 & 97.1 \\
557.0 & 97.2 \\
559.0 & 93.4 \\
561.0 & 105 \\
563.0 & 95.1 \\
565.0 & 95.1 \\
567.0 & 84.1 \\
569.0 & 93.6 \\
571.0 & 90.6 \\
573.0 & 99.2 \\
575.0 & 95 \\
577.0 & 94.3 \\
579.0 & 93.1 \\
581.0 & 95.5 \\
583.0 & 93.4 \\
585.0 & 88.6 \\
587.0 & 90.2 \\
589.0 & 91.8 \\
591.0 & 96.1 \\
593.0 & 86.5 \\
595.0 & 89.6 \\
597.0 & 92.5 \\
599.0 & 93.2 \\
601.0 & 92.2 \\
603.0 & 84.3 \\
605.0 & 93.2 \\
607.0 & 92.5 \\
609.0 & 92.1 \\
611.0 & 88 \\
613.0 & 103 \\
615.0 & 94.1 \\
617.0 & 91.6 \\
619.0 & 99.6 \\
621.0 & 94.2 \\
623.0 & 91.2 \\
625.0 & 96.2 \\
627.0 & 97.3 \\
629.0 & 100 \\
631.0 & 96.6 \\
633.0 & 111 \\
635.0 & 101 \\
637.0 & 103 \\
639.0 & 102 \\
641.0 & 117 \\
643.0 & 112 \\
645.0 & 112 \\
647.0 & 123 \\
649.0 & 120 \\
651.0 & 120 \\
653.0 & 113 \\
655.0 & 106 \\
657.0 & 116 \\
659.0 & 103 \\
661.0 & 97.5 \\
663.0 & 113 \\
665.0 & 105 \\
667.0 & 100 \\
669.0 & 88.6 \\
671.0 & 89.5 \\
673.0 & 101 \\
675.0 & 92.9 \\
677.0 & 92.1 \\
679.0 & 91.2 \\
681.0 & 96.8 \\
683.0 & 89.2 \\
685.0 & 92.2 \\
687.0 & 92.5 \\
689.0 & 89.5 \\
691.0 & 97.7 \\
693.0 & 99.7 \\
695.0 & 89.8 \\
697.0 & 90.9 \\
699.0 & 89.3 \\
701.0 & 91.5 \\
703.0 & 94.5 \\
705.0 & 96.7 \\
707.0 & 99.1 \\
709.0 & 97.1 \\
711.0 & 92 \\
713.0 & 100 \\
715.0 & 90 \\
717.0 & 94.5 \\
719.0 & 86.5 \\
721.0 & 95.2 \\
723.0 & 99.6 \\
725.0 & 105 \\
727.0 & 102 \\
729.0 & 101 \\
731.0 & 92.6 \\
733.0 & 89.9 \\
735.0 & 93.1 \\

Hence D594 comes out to 4.5 kPa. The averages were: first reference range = 96.4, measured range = 93.5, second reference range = 103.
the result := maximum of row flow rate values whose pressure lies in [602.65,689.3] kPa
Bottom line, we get 123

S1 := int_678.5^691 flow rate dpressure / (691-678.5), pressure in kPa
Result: 92.4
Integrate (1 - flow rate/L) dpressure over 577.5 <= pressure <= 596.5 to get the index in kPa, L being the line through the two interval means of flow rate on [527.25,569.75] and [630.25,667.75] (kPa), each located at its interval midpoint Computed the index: 1.7 kPa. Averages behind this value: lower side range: 95.6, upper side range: 109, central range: 91.7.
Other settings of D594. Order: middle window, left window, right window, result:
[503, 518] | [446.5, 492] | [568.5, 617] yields -0.77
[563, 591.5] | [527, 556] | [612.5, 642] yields 1.36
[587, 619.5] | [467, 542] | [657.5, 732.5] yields 1.49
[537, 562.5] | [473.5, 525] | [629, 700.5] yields 0.91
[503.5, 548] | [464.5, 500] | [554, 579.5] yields 0.45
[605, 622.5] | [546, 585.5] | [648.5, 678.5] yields 0.86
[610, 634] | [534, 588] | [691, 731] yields -0.46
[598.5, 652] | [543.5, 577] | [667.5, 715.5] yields -3.58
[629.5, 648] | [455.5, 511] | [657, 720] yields -2.46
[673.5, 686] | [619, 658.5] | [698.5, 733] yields 1.00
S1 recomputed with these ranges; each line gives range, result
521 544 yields 95.5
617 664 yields 106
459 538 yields 97.6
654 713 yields 96.4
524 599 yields 94.5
